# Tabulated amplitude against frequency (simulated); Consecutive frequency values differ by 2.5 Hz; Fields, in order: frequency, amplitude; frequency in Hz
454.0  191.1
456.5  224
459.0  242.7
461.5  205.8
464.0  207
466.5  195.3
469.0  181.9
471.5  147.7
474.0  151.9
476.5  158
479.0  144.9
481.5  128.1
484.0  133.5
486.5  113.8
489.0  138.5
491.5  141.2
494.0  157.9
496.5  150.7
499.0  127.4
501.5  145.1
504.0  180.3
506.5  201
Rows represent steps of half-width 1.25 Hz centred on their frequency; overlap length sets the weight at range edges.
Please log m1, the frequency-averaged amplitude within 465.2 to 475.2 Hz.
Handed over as 169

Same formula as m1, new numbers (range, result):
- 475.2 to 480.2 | 152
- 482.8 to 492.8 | 132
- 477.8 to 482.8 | 136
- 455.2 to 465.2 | 220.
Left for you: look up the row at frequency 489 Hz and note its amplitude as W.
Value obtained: 138.5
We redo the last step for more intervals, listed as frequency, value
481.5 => 128.1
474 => 151.9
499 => 127.4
